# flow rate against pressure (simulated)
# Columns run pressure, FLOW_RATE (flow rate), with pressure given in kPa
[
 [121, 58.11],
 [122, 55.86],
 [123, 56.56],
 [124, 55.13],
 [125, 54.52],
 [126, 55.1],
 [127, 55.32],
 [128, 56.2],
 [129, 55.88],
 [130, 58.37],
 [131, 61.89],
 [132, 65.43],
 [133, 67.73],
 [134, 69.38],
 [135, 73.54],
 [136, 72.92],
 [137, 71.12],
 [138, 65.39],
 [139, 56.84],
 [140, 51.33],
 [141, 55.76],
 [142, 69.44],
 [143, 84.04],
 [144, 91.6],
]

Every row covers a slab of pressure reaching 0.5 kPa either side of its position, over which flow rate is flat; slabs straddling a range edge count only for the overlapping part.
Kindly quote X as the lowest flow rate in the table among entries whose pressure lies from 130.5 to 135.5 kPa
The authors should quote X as 61.89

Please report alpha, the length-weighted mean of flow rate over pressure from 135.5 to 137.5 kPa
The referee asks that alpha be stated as 72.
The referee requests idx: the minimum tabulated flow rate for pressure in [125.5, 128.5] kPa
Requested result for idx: 55.1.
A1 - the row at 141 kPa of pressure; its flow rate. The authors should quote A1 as 55.76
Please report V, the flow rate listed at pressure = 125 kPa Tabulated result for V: 54.52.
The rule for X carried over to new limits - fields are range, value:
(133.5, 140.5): 51.33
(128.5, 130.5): 55.88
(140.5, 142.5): 55.76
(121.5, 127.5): 54.52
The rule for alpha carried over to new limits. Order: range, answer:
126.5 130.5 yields 56.4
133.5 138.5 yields 70.5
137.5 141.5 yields 57.3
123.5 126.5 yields 54.9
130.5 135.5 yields 67.6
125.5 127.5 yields 55.2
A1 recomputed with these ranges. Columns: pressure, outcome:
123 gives 56.56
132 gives 65.43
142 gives 69.44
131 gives 61.89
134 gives 69.38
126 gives 55.1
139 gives 56.84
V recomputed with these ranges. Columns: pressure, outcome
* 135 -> 73.54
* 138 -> 65.39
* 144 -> 91.6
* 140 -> 51.33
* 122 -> 55.86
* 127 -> 55.32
